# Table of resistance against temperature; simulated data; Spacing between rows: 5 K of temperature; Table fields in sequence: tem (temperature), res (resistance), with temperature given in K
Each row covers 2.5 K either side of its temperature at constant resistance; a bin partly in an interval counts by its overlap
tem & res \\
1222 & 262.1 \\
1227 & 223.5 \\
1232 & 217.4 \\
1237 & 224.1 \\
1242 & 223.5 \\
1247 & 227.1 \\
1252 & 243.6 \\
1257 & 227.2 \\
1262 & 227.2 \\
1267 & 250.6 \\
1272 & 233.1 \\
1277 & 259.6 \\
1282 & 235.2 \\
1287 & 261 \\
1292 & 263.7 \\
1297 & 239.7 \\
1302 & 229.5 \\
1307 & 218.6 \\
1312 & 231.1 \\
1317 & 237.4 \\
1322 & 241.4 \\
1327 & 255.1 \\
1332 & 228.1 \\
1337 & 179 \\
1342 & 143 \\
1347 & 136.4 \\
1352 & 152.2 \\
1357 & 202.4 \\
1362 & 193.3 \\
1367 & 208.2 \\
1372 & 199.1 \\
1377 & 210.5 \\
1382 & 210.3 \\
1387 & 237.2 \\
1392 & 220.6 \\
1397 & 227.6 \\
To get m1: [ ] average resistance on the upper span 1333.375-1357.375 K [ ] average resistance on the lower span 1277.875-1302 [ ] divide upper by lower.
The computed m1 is 0.7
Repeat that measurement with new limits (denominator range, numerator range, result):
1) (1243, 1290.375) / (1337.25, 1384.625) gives 0.76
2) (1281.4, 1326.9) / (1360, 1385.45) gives 0.85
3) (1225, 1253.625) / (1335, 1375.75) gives 0.79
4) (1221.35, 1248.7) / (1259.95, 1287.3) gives 1.07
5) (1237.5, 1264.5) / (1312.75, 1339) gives 1.00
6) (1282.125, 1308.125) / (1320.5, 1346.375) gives 0.83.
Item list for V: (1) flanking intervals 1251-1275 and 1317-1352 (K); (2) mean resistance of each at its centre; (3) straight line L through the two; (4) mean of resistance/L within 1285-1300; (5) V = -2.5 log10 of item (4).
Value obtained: -0.154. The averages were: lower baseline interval 236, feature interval 254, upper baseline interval 197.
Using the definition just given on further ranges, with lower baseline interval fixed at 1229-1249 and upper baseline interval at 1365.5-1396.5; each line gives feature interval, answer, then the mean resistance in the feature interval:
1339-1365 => 0.29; 167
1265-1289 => -0.12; 248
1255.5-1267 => -0.05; 232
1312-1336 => -0.08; 236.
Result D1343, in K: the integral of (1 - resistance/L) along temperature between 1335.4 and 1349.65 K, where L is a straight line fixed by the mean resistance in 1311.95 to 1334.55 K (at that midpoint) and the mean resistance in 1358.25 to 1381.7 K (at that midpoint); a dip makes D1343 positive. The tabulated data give 4.7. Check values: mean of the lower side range 239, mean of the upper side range 203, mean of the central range 151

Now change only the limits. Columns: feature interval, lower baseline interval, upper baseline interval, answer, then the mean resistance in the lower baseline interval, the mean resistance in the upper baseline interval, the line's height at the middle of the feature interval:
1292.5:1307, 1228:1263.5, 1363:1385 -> -1.15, 227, 207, 218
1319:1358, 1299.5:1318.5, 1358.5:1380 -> 4.39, 229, 203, 216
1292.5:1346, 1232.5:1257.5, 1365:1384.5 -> -0.79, 228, 207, 216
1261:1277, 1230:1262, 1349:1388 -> -1.40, 227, 199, 222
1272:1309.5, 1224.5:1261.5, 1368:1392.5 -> -3.48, 227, 215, 222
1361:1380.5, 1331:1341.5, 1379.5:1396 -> 0.72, 189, 223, 212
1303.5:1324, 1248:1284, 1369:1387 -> -0.43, 239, 211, 227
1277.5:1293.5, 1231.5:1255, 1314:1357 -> -2.96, 228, 197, 214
